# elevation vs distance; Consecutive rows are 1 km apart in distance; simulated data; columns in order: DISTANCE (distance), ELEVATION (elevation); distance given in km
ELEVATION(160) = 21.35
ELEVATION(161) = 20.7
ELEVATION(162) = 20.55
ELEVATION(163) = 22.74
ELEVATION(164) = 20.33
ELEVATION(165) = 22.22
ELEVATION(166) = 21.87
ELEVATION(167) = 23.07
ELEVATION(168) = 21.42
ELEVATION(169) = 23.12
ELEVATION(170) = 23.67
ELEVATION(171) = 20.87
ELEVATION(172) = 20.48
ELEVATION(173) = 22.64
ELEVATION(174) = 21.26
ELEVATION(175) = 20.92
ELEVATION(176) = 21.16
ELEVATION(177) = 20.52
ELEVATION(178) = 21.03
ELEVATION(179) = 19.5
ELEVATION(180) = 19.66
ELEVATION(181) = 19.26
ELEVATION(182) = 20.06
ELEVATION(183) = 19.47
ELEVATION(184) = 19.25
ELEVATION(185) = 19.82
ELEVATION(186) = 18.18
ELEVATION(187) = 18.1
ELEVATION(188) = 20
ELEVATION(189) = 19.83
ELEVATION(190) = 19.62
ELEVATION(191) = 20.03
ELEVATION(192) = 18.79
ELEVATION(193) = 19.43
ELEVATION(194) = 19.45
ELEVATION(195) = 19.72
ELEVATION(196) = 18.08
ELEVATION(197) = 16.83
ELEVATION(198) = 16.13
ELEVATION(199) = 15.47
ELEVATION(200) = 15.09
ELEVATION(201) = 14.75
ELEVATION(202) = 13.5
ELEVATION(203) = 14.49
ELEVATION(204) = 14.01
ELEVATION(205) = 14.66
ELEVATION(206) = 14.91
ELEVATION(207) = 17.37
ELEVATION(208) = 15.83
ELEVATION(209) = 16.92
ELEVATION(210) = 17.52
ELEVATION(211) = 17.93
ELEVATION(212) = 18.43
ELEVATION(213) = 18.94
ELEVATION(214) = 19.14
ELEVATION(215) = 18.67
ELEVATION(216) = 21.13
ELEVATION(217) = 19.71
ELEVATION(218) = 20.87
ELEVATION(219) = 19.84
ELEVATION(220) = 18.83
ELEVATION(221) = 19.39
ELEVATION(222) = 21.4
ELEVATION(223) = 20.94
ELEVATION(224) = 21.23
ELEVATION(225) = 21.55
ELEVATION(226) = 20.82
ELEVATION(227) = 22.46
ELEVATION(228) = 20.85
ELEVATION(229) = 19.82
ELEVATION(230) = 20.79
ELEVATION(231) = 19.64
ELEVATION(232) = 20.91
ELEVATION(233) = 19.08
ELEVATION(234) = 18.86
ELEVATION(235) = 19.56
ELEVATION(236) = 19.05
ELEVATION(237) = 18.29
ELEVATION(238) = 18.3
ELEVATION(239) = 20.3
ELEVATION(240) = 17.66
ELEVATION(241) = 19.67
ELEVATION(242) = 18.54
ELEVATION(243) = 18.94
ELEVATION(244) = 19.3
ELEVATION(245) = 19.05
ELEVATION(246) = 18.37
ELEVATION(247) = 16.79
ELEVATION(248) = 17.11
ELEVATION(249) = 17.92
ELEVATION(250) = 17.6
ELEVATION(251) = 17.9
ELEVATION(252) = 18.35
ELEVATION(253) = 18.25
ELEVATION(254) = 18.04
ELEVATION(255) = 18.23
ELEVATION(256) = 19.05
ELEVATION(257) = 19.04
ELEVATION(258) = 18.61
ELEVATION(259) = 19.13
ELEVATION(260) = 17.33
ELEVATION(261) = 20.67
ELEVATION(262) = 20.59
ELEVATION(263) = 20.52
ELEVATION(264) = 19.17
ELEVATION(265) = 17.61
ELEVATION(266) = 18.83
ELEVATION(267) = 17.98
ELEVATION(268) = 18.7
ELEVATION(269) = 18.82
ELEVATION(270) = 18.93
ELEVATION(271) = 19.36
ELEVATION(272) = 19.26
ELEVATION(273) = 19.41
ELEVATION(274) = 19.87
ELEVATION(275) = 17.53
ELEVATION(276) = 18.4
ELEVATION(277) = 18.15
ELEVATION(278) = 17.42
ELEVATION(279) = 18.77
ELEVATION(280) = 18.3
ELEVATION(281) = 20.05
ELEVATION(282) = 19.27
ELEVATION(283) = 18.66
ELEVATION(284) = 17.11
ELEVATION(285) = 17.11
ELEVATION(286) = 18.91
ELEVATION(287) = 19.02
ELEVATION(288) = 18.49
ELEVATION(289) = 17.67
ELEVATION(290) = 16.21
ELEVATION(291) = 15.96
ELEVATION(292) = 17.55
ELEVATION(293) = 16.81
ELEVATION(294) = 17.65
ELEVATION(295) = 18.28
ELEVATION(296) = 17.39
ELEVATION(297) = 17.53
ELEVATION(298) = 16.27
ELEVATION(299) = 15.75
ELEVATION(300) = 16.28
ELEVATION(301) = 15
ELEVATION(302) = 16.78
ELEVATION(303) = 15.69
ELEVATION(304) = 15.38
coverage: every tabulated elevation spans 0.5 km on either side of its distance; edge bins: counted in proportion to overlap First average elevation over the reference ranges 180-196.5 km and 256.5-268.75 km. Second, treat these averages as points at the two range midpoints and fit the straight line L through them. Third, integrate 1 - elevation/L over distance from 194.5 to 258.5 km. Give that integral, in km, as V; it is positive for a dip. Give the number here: 2.4 km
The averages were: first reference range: 19.3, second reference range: 19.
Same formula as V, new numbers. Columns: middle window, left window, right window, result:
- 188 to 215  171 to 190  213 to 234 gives 3.9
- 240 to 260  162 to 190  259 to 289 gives 0.9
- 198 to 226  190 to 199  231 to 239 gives 1.4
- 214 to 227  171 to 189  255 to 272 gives -0.6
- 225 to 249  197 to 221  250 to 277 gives -1.8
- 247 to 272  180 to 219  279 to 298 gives -1.0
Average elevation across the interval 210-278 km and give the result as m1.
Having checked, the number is 19.2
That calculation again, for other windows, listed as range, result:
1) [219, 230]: 20.7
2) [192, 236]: 18.5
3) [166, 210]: 18.8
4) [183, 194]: 19.3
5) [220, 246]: 19.8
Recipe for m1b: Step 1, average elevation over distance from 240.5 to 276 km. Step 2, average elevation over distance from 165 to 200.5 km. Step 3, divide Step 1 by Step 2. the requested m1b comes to 0.94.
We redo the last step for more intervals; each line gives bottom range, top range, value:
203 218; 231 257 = 1.06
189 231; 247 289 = 1.01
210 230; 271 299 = 0.90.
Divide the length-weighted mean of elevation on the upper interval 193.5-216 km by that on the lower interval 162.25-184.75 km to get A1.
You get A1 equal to 0.80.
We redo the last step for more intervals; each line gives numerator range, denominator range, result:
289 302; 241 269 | 0.90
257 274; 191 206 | 1.15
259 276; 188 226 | 1.05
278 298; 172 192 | 0.89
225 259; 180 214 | 1.08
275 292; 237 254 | 0.98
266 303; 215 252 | 0.92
